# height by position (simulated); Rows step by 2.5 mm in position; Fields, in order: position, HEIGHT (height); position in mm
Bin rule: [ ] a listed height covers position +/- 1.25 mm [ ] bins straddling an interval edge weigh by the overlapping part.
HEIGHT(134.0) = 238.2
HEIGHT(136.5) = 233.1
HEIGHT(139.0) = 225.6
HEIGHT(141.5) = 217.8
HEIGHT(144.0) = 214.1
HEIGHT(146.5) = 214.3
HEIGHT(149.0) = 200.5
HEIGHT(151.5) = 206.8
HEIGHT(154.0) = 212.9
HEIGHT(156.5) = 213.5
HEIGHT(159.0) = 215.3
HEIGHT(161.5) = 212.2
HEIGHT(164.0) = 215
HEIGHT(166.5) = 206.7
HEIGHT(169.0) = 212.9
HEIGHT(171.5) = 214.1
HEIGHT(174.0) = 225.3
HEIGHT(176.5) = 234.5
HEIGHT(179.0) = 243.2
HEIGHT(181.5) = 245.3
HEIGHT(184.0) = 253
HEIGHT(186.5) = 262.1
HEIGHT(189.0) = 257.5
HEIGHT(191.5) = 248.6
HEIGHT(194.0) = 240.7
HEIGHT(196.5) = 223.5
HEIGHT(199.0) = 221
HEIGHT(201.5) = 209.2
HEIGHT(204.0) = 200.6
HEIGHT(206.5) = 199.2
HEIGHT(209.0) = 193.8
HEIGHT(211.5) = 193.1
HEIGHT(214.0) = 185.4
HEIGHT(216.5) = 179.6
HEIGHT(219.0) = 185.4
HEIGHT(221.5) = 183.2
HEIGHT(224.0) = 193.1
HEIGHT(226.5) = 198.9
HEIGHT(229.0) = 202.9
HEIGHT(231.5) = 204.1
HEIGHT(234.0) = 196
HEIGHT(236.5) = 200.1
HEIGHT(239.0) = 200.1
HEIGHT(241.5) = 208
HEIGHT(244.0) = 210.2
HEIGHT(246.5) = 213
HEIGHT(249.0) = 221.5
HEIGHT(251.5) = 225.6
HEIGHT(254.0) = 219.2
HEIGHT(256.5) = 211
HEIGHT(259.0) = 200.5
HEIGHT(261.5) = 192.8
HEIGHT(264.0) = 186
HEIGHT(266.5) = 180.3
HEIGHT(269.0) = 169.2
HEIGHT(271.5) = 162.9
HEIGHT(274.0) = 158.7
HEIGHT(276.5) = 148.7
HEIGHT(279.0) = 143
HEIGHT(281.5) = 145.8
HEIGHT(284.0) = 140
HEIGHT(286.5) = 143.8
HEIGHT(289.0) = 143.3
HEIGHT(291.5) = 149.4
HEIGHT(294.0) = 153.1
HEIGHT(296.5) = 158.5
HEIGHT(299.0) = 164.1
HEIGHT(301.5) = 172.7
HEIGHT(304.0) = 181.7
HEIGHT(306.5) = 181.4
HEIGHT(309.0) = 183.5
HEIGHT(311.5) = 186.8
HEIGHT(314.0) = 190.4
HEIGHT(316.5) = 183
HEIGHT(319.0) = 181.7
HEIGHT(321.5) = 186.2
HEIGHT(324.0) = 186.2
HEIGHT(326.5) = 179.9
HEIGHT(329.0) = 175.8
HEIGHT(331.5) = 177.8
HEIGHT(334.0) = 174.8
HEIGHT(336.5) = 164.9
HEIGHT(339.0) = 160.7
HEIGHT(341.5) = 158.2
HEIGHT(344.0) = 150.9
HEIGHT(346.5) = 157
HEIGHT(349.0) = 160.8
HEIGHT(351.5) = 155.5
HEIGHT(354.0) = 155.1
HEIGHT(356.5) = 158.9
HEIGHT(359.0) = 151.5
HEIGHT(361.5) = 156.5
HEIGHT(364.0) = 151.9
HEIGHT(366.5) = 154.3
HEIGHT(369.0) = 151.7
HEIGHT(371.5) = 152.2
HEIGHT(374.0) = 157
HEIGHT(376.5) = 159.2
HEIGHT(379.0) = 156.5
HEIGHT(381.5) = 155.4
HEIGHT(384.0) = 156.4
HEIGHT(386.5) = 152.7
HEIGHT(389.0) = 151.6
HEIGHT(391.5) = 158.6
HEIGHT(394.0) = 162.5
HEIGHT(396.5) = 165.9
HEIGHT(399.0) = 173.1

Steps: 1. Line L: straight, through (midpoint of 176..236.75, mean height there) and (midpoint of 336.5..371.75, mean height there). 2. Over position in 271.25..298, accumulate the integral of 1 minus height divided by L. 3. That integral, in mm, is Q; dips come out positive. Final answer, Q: 4.9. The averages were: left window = 214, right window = 156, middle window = 149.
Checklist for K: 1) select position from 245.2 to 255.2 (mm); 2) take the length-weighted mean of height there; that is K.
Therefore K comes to 220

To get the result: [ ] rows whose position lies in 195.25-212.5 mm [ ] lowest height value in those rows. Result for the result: 193.1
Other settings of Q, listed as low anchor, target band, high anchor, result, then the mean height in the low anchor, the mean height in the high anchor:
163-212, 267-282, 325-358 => 2.7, 226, 164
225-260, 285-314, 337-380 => 2.5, 208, 156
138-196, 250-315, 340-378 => 3.8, 226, 155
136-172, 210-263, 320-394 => -2.4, 214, 161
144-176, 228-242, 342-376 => -0.8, 213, 155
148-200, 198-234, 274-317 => 1.5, 227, 162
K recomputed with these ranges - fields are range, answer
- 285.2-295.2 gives 147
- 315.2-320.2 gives 182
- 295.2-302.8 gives 165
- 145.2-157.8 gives 210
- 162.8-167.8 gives 211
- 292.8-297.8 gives 156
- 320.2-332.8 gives 181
